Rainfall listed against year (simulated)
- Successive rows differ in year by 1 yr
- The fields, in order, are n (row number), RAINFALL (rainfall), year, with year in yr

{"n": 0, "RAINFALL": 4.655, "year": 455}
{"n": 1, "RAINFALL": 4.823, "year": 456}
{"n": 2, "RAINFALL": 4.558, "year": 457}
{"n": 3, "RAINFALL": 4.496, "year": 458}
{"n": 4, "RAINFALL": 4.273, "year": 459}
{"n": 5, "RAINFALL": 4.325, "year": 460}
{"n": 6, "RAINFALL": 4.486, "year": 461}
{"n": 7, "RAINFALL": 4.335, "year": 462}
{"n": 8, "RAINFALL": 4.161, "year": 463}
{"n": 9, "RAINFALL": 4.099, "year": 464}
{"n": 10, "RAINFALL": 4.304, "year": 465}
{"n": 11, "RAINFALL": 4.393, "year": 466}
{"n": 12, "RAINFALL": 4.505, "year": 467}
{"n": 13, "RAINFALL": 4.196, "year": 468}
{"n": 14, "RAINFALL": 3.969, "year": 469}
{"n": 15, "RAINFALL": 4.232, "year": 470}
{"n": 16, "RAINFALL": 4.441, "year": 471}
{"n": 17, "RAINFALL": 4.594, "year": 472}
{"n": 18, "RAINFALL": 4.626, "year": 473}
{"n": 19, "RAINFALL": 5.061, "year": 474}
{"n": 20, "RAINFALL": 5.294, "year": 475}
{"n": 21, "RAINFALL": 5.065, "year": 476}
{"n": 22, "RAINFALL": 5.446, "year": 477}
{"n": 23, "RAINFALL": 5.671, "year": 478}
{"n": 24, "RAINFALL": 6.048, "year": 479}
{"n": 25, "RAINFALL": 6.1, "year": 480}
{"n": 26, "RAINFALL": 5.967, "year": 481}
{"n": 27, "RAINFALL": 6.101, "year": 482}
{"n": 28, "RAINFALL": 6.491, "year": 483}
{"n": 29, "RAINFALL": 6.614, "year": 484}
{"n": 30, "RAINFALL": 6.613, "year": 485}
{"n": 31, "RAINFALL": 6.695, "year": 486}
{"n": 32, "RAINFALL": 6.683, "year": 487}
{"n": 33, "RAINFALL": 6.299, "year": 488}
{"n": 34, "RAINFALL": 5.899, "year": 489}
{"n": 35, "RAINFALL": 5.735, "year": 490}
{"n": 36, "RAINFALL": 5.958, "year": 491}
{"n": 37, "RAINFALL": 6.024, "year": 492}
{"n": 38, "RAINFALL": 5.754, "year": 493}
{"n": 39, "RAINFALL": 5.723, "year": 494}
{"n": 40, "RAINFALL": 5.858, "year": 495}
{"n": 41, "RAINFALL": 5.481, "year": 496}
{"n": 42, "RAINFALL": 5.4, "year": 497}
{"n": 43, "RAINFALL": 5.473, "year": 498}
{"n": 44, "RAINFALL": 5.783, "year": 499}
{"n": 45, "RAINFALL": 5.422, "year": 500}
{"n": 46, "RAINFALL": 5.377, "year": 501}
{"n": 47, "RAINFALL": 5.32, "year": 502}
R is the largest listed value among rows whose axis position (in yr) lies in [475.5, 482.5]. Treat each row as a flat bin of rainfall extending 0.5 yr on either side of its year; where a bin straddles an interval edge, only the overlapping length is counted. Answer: 6.101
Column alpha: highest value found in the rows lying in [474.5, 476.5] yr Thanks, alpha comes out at 5.294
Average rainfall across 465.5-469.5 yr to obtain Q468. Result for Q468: 4.27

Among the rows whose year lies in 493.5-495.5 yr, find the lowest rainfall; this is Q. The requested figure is 5.723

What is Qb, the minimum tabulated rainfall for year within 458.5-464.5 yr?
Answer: 4.099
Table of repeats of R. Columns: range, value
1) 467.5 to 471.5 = 4.441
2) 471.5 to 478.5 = 5.671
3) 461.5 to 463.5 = 4.335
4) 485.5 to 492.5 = 6.695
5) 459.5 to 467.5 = 4.505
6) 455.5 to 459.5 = 4.823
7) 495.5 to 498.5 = 5.481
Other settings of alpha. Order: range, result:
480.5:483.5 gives 6.491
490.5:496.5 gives 6.024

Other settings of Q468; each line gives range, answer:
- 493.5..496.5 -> 5.69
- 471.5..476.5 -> 4.93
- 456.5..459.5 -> 4.44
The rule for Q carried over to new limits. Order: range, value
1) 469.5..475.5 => 4.232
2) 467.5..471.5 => 3.969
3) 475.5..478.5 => 5.065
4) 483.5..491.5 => 5.735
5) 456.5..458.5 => 4.496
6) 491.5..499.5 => 5.4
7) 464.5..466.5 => 4.304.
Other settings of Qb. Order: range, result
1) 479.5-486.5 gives 5.967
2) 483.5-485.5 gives 6.613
